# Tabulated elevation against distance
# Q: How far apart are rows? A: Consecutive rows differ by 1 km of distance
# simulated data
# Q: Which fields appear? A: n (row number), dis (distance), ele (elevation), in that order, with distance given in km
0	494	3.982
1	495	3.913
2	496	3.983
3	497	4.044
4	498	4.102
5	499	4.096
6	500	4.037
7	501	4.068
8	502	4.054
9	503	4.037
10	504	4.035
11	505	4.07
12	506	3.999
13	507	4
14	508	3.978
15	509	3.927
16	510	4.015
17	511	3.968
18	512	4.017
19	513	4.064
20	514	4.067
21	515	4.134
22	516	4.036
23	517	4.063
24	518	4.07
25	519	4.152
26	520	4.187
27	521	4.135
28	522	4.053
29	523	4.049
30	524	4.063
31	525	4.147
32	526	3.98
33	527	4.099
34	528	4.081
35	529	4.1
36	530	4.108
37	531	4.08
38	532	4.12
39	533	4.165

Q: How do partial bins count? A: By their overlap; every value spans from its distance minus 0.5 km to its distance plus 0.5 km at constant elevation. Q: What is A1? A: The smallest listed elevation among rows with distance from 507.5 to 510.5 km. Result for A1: 3.927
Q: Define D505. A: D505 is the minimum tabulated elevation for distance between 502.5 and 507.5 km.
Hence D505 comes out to 3.999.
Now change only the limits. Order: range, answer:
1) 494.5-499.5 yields 3.913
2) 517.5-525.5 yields 4.049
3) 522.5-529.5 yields 3.98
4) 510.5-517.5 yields 3.968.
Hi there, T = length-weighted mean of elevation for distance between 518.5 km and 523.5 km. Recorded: 4.12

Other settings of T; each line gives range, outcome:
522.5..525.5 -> 4.09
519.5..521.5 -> 4.16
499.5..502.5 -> 4.05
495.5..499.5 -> 4.06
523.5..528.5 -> 4.07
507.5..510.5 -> 3.97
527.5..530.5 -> 4.1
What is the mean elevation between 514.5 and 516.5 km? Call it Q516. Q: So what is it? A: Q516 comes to 4.08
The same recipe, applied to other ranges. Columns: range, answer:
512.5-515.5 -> 4.09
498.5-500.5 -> 4.07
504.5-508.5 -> 4.01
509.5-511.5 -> 3.99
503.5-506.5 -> 4.03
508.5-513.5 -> 4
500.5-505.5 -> 4.05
